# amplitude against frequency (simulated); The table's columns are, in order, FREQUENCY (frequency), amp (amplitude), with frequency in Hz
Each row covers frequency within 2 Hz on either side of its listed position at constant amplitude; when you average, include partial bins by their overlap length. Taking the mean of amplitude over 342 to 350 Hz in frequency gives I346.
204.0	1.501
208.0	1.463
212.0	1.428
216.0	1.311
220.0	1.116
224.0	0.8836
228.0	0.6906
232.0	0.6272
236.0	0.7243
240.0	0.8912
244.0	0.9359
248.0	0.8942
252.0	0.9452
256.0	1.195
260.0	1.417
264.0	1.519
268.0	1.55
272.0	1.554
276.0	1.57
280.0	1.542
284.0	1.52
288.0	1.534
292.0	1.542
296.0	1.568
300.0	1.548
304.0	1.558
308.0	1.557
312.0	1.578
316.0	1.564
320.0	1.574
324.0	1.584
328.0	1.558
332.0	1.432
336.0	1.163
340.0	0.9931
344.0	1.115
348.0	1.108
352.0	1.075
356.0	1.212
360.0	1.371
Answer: 1.11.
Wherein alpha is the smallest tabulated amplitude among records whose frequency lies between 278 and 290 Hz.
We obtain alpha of 1.52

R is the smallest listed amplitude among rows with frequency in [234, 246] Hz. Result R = 0.7243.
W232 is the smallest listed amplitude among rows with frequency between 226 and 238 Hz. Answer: 0.6272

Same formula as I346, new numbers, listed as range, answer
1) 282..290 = 1.53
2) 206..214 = 1.45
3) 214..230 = 1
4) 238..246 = 0.914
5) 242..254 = 0.925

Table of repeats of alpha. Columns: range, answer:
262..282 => 1.519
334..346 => 0.9931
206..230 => 0.6906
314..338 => 1.163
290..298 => 1.542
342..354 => 1.075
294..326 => 1.548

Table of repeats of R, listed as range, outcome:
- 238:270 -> 0.8912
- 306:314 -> 1.557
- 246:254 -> 0.8942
